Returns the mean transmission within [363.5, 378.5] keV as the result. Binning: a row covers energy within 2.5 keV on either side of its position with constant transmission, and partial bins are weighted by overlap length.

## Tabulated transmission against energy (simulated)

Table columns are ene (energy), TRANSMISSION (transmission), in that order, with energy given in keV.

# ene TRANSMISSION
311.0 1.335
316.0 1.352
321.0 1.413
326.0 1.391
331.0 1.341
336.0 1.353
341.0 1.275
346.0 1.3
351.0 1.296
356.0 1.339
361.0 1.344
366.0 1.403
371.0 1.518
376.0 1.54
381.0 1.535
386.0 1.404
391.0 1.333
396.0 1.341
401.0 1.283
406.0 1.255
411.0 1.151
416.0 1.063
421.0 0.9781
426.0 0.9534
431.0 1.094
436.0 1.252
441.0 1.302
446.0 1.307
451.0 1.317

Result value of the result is 1.49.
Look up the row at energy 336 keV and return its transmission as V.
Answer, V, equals 1.353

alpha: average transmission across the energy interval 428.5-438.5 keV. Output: 1.17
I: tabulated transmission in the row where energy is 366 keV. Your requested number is 1.403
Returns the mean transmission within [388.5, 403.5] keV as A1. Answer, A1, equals 1.32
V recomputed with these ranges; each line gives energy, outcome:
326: 1.391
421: 0.9781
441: 1.302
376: 1.54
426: 0.9534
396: 1.341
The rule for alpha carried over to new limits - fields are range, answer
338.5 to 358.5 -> 1.3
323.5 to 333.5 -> 1.37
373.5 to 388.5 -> 1.49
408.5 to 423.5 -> 1.06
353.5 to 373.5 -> 1.4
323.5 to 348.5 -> 1.33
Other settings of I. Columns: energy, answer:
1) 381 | 1.535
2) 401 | 1.283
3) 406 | 1.255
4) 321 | 1.413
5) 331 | 1.341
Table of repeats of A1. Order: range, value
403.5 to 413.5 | 1.2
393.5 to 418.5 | 1.22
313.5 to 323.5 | 1.38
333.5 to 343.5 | 1.31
